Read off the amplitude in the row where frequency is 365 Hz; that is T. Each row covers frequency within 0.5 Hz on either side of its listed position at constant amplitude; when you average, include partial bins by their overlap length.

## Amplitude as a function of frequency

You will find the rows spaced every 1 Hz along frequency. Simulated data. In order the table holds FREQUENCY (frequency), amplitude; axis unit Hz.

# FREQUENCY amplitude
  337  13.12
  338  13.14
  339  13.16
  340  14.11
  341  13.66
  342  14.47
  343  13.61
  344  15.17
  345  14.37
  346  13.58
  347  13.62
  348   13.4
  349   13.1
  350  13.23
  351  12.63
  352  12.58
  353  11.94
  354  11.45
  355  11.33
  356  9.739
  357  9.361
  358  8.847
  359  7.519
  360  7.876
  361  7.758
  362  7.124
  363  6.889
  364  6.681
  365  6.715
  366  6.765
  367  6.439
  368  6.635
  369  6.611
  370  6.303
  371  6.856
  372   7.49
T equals 6.715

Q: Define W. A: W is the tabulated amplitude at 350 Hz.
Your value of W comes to 13.23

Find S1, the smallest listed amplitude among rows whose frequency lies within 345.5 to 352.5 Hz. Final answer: 12.58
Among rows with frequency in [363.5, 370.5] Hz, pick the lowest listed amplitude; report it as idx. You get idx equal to 6.303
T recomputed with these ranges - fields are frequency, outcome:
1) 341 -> 13.66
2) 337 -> 13.12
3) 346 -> 13.58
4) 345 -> 14.37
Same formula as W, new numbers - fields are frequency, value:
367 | 6.439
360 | 7.876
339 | 13.16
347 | 13.62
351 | 12.63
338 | 13.14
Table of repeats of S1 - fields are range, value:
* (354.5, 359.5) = 7.519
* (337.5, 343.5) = 13.14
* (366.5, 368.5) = 6.439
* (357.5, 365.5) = 6.681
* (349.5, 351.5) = 12.63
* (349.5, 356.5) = 9.739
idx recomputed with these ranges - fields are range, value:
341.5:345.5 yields 13.61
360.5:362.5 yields 7.124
